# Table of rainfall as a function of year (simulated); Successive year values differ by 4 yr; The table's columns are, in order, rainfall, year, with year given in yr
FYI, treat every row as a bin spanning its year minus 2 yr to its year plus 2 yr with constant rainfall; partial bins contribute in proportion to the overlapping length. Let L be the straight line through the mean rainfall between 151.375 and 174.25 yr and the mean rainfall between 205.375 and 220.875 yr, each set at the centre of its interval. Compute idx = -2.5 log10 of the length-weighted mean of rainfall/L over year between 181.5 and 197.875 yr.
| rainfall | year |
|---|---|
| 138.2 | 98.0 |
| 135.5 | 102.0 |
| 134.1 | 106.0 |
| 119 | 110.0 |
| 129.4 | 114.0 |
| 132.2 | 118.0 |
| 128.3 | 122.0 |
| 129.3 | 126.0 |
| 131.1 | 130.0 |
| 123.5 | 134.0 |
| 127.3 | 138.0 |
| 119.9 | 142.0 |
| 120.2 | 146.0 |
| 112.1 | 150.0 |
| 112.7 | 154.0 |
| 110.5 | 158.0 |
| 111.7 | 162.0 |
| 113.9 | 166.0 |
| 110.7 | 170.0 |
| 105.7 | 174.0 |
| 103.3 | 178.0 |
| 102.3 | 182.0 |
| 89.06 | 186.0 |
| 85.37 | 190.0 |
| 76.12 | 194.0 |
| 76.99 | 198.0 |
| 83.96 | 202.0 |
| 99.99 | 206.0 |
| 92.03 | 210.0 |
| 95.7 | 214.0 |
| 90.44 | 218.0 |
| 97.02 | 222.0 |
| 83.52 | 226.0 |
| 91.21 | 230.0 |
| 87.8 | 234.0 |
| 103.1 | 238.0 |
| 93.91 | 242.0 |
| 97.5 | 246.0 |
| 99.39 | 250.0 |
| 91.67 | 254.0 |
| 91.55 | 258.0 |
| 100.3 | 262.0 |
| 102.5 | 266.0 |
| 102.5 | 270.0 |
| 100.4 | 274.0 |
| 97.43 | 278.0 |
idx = 0.193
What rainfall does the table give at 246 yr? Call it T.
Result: 97.5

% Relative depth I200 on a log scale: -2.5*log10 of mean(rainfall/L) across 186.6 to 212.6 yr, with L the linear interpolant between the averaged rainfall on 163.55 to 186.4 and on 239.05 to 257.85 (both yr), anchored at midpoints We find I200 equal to 0.18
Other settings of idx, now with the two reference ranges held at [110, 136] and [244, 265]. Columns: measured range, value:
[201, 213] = 0.16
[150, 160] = 0.08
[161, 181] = 0.08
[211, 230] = 0.14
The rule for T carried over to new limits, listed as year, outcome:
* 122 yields 128.3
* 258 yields 91.55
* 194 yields 76.12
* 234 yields 87.8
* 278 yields 97.43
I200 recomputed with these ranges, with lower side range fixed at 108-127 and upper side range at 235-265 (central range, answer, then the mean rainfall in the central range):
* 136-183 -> 0.05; 113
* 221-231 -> 0.14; 89.9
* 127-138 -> -0.03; 127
